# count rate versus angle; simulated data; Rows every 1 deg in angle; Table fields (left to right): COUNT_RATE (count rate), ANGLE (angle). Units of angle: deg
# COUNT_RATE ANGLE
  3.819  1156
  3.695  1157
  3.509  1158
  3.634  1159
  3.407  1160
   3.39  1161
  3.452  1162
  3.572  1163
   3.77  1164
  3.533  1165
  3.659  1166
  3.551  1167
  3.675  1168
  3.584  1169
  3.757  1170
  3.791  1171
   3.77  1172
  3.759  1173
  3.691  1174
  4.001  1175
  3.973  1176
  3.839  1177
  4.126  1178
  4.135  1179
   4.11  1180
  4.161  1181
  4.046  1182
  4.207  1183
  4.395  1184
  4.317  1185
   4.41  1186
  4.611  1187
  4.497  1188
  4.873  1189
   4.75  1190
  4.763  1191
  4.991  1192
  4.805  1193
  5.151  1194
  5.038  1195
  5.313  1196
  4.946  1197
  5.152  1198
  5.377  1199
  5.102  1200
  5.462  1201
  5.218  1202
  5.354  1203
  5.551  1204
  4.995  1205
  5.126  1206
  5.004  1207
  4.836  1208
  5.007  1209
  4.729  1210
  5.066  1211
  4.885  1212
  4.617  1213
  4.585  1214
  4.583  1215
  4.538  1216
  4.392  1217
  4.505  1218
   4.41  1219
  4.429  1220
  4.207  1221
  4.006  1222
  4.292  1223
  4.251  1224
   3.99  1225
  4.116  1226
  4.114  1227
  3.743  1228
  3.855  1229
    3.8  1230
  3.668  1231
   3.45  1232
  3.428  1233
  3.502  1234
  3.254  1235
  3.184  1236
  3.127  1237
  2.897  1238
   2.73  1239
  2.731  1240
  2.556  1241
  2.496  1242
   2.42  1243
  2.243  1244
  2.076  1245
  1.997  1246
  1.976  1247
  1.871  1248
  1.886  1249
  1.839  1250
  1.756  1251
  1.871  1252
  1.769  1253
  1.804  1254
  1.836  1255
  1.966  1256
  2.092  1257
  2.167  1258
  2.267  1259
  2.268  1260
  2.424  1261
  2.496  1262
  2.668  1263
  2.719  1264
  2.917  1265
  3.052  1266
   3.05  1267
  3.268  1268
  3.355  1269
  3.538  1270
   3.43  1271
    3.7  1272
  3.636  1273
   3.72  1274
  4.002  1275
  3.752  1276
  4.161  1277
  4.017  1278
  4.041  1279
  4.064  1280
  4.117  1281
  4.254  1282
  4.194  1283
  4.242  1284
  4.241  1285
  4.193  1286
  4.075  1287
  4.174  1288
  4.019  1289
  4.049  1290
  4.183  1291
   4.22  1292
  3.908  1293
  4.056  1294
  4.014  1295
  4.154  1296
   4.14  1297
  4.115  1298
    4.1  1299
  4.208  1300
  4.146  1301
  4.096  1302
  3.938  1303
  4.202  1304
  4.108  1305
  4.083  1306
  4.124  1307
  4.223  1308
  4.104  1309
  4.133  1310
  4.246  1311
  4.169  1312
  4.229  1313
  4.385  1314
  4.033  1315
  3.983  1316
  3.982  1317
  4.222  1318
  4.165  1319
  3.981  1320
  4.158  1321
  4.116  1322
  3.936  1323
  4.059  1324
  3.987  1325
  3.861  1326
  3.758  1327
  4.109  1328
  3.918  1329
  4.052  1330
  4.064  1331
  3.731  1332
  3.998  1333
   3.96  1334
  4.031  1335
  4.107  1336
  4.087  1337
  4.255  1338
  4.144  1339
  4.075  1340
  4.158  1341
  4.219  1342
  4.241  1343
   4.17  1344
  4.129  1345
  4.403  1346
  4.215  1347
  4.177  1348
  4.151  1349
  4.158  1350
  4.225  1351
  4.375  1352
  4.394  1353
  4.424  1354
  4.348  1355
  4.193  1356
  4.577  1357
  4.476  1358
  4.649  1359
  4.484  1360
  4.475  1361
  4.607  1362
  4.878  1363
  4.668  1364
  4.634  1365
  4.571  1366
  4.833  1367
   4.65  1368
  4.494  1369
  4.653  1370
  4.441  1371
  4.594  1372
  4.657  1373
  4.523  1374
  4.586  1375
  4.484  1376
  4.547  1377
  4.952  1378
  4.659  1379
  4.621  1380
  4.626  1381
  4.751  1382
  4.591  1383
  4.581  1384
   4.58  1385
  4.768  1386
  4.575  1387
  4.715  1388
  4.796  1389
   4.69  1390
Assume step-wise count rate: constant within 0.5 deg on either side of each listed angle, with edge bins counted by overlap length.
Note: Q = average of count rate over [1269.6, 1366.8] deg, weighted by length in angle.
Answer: 4.14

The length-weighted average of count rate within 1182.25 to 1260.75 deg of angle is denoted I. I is 3.81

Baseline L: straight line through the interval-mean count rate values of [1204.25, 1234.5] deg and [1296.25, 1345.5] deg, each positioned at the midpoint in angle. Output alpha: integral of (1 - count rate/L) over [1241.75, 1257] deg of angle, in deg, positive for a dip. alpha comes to 8.2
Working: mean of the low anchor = 4.35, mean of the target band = 1.98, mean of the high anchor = 4.09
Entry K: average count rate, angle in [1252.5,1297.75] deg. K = 3.44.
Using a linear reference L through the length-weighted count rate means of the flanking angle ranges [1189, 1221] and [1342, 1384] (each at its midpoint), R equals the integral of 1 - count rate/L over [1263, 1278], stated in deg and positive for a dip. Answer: 4.10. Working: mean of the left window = 4.91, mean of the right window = 4.49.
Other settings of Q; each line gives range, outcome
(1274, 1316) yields 4.11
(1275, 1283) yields 4.06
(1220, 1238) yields 3.76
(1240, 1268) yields 2.27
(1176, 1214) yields 4.77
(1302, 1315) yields 4.15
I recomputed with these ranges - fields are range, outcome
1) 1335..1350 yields 4.18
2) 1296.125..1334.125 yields 4.08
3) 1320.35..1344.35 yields 4.05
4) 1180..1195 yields 4.57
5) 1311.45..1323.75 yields 4.11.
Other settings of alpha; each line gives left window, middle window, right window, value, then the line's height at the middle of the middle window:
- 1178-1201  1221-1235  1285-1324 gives 2.0 deg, 4.5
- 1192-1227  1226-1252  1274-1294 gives 9.8 deg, 4.51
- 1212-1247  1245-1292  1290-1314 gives 9.6 deg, 3.88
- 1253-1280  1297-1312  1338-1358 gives -2.3 deg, 3.59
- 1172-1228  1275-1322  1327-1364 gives 2.5 deg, 4.35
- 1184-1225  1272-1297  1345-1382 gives 3.2 deg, 4.65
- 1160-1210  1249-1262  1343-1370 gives 7.1 deg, 4.42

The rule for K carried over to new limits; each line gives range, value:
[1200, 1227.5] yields 4.68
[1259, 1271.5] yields 2.91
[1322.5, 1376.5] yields 4.3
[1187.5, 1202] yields 5.02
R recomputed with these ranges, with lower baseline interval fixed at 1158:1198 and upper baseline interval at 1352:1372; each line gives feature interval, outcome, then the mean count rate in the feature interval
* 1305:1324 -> 1.4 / 4.12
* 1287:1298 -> 0.8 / 4.09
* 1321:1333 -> 1.3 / 3.97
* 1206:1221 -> -1.6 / 4.68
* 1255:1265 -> 4.6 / 2.34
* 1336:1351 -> 1.1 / 4.18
